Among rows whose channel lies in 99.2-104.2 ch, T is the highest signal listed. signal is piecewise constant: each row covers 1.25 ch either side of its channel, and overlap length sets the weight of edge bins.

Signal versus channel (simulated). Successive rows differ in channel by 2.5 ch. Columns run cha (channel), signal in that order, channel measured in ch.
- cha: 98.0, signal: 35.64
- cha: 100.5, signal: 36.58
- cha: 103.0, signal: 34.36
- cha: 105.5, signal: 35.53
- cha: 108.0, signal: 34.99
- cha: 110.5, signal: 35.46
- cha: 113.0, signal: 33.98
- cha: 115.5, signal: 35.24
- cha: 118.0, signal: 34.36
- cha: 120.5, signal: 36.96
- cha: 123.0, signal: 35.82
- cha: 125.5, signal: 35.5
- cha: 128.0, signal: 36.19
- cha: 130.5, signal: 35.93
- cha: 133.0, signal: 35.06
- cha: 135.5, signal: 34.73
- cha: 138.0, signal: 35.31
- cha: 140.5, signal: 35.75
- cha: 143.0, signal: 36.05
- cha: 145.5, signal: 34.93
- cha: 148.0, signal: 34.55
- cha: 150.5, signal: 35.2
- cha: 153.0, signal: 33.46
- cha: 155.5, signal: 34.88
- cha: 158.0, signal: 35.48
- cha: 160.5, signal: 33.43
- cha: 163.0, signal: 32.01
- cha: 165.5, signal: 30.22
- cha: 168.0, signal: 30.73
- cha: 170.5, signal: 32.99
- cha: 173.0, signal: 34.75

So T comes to 36.58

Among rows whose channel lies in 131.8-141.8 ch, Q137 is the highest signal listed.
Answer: 35.75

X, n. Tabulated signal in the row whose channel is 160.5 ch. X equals 33.43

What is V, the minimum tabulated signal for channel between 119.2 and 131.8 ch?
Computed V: 35.5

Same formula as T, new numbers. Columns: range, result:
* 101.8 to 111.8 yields 35.53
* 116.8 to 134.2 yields 36.96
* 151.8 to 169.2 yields 35.48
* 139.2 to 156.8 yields 36.05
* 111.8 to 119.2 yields 35.24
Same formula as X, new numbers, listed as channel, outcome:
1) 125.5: 35.5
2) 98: 35.64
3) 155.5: 34.88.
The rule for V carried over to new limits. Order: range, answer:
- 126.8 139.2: 34.73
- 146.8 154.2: 33.46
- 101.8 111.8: 34.36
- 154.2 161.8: 33.43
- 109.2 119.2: 33.98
